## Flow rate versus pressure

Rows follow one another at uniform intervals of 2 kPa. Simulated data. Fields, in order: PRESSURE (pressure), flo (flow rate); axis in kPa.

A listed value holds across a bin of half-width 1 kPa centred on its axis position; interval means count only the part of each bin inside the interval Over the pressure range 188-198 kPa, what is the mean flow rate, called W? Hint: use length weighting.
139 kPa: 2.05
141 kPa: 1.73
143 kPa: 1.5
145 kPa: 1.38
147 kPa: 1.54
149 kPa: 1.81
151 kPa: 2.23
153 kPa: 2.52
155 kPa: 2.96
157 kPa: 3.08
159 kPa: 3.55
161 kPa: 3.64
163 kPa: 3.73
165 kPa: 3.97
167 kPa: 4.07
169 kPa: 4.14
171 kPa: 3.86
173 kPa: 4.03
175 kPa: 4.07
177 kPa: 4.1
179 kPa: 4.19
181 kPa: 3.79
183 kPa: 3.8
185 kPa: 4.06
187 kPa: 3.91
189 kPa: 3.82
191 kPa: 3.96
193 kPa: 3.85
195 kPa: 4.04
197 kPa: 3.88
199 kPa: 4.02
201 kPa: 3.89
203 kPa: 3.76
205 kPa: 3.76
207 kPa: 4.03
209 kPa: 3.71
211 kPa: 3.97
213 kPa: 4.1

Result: 3.91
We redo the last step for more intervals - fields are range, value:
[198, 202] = 3.96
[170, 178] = 4.02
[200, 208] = 3.86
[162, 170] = 3.98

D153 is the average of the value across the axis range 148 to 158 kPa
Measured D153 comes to 2.52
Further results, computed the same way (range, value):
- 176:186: 3.99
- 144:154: 1.9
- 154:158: 3.02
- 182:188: 3.92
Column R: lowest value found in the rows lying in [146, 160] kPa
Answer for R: 1.54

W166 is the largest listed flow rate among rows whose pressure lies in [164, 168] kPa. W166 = 4.07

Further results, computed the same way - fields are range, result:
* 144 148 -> 1.54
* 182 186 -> 4.06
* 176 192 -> 4.19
